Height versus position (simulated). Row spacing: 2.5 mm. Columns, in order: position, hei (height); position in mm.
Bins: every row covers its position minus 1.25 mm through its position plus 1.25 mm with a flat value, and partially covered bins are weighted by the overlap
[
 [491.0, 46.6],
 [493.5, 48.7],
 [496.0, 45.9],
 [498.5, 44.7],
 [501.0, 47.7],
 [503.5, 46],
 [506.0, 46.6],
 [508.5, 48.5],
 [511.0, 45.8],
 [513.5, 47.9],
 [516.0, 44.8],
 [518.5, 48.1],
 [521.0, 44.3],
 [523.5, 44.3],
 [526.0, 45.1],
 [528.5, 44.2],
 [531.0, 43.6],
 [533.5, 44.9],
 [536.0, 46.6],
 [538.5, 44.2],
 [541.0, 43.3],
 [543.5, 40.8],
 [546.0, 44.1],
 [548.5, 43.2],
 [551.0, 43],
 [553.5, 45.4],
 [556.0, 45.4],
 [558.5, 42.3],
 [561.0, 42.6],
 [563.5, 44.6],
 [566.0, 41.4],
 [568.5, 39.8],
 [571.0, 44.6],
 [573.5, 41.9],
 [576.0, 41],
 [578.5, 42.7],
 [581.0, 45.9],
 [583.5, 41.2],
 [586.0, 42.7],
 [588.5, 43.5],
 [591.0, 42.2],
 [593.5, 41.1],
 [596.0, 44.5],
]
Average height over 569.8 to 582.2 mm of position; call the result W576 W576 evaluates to 43.2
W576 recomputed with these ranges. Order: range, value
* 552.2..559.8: 44.3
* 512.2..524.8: 45.9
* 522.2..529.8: 44.5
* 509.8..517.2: 46.2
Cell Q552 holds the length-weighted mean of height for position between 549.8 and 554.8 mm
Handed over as 44.2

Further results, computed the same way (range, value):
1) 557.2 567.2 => 42.7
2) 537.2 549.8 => 43.1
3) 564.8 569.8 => 40.6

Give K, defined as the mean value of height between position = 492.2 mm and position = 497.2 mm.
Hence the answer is 47.3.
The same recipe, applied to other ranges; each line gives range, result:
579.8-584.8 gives 43.5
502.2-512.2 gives 46.7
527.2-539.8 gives 44.7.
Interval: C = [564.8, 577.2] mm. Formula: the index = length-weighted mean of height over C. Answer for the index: 41.7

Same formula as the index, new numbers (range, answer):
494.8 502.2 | 46.1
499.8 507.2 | 46.8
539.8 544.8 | 42.1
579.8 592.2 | 43.1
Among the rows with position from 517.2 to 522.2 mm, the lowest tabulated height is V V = 44.3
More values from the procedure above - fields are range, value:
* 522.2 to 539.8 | 43.6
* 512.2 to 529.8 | 44.2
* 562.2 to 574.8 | 39.8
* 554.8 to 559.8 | 42.3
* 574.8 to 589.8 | 41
